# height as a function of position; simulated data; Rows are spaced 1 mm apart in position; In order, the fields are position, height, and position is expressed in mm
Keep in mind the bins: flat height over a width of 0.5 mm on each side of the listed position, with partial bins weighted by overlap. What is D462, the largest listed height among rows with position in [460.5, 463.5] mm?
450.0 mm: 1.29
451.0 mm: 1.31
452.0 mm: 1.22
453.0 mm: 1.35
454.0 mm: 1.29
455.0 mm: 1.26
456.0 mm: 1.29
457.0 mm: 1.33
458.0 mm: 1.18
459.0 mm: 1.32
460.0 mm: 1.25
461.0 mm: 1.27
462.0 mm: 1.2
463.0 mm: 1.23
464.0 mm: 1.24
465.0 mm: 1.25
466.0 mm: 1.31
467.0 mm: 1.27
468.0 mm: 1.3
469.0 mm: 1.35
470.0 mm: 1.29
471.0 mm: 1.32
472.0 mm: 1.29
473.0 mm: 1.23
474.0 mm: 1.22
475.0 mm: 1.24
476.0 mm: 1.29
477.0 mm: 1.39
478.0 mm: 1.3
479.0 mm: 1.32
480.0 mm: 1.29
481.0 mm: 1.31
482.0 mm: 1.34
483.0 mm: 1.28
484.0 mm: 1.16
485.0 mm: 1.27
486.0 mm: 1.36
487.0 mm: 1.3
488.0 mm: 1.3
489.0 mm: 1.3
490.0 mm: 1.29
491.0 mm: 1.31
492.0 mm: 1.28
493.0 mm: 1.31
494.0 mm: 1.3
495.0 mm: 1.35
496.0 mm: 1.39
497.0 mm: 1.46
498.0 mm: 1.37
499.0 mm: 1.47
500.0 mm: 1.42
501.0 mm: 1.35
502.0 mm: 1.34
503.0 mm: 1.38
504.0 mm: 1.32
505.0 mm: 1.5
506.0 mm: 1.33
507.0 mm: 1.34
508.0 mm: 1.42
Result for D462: 1.27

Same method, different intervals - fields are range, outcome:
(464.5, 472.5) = 1.35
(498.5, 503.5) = 1.47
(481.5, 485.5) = 1.34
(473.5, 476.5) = 1.29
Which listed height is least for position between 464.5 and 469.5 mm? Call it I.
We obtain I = 1.25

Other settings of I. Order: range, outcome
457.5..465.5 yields 1.18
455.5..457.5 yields 1.29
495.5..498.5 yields 1.37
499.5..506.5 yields 1.32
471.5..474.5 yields 1.22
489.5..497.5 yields 1.28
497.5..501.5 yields 1.35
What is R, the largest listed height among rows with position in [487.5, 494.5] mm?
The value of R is 1.31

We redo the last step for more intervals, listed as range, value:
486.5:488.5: 1.3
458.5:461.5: 1.32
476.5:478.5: 1.39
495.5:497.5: 1.46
